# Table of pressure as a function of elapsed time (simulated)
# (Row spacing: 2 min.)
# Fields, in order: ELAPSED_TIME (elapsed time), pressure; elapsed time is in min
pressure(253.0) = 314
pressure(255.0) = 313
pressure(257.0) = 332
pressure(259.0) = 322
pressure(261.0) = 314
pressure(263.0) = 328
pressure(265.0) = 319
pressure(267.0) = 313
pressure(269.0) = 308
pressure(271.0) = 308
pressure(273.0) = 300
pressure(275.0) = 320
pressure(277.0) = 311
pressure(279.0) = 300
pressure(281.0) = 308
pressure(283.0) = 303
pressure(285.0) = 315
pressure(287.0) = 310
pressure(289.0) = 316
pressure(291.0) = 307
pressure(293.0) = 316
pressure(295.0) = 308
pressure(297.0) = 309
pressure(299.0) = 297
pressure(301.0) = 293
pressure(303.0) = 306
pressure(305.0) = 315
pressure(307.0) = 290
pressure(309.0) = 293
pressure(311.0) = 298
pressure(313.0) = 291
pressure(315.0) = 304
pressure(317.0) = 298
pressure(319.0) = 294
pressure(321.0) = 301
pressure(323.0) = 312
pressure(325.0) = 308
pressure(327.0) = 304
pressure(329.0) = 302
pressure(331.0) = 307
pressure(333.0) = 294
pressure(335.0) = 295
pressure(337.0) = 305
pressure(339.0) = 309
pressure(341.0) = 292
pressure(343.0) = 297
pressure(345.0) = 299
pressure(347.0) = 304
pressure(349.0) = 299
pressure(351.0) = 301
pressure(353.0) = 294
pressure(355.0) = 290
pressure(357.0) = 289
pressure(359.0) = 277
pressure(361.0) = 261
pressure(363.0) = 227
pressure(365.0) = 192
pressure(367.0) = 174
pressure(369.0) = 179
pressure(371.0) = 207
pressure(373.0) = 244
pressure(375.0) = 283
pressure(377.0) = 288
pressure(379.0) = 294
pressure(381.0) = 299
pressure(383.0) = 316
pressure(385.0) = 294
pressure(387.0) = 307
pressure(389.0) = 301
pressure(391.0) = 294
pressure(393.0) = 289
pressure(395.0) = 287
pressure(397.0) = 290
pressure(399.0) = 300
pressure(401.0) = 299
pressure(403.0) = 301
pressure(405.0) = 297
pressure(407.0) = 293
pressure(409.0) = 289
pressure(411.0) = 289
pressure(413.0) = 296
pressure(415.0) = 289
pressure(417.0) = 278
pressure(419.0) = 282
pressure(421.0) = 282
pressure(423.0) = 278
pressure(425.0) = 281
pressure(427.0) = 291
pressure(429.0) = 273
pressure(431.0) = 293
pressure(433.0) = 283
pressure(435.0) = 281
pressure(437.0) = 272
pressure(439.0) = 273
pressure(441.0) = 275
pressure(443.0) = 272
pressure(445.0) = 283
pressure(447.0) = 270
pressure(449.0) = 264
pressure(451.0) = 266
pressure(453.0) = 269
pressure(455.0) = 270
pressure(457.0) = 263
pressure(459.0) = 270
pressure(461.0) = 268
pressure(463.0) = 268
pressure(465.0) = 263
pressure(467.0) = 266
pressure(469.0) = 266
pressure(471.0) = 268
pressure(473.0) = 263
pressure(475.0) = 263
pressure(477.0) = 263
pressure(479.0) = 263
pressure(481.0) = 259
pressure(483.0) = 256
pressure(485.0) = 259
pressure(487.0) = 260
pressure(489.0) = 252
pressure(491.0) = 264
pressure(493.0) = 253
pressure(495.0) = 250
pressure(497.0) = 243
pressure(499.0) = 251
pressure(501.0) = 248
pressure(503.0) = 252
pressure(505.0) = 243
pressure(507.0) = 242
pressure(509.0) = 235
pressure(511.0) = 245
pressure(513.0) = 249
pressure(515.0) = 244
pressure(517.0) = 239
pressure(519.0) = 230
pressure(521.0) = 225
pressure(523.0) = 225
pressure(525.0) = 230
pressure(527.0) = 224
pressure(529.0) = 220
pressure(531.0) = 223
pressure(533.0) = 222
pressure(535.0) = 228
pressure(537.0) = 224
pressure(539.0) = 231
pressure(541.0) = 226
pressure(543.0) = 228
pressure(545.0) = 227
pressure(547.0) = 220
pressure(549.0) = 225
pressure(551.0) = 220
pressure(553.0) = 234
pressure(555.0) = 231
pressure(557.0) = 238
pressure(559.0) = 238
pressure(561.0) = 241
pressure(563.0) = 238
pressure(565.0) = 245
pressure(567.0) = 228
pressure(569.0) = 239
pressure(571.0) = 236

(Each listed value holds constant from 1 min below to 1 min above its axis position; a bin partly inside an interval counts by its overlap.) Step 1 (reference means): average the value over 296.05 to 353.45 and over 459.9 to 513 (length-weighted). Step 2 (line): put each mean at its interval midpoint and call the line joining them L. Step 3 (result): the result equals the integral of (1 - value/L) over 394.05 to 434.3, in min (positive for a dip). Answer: -1.8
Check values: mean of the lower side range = 300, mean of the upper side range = 256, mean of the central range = 288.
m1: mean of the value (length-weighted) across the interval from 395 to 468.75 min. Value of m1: 280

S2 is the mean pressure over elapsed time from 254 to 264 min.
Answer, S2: 322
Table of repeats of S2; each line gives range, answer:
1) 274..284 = 308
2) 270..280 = 308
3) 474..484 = 261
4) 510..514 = 247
